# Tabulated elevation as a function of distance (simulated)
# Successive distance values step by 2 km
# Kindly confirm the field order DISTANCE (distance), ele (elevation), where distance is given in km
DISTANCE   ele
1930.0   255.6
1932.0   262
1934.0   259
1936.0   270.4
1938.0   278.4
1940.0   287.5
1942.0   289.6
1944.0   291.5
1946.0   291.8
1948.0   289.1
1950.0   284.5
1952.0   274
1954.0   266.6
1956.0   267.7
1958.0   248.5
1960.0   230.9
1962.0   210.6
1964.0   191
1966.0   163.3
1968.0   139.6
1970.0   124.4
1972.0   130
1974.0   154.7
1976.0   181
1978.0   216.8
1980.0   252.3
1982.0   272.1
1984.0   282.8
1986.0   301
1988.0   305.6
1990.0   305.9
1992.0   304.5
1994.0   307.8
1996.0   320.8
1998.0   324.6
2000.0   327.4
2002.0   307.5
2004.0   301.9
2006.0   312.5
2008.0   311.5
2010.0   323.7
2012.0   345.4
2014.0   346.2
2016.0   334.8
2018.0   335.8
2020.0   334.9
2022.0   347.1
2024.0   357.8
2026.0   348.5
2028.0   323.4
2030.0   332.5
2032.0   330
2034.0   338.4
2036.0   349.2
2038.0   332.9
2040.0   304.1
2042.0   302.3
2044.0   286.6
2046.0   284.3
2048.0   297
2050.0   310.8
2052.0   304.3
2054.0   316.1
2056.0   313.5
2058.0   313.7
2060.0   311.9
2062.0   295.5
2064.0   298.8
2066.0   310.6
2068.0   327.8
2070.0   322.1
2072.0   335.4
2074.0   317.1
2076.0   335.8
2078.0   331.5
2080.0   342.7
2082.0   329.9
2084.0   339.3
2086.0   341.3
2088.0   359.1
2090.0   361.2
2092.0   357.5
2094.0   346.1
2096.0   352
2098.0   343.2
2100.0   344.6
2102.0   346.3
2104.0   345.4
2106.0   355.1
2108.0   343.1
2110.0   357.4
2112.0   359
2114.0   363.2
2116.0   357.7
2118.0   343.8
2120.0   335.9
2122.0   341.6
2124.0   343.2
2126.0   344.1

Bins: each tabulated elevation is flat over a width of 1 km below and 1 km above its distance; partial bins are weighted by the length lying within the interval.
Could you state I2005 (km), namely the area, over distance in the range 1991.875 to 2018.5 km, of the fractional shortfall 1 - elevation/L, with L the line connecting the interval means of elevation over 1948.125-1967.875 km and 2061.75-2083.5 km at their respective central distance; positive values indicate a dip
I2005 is -4.9 km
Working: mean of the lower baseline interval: 235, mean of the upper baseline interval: 324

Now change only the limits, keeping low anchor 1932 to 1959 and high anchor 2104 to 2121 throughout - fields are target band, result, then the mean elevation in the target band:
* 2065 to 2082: 0.31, 328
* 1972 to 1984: 3.19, 214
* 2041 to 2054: 0.94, 299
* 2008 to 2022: -1.28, 336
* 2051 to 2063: 0.64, 309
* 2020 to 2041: -1.46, 336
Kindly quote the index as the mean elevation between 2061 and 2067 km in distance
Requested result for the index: 302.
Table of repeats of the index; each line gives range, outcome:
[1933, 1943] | 277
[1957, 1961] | 240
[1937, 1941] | 283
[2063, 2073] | 319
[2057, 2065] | 305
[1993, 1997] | 314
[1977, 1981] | 235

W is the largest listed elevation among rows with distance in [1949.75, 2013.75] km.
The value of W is 345.4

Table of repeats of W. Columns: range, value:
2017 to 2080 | 357.8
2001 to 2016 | 346.2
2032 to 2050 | 349.2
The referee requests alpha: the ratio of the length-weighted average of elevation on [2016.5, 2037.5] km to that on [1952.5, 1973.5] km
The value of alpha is 1.7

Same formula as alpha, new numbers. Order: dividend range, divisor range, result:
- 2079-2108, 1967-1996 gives 1.46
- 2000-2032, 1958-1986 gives 1.64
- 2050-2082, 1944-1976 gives 1.46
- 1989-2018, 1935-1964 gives 1.20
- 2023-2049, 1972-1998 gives 1.22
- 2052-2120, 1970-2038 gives 1.12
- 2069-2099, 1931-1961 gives 1.25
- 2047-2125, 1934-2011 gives 1.28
